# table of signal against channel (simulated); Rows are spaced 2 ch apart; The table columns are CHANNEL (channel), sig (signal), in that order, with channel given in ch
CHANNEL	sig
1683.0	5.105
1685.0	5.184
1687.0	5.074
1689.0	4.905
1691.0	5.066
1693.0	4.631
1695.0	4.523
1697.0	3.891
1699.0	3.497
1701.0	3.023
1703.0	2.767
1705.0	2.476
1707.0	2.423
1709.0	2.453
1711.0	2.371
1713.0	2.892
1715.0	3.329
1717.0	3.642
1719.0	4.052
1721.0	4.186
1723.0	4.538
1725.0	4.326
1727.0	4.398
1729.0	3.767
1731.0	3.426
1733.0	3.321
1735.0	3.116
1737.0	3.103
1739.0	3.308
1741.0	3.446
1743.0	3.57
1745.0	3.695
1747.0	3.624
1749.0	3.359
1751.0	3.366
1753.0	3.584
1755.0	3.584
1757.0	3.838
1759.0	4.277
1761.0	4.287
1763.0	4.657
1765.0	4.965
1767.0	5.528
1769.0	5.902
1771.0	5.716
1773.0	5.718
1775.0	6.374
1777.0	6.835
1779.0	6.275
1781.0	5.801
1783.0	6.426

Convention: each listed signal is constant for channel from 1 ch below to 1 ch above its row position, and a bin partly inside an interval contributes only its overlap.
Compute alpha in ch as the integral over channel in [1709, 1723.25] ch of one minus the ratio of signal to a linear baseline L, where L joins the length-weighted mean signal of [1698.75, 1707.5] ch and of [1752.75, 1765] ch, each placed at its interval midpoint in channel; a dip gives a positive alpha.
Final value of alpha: -1.4 ch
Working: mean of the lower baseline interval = 2.8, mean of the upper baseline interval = 4.14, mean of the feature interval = 3.44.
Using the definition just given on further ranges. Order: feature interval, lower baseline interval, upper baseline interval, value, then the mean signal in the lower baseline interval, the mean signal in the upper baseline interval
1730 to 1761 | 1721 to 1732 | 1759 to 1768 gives 6.45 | 4.1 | 4.79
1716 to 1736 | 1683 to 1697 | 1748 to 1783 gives 4.21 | 4.84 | 4.99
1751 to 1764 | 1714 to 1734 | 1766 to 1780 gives 3.37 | 3.9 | 6.05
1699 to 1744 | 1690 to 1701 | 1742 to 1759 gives 6.30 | 4.2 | 3.62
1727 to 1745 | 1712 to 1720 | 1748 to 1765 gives 1.19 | 3.48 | 3.93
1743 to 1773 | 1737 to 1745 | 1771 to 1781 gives 2.89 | 3.43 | 6.19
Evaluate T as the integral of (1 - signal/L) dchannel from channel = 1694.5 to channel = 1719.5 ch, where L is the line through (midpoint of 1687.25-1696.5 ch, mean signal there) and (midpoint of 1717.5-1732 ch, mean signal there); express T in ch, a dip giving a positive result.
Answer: 7.4 ch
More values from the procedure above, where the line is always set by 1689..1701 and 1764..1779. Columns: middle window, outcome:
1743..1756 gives 4.5 ch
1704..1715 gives 4.8 ch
